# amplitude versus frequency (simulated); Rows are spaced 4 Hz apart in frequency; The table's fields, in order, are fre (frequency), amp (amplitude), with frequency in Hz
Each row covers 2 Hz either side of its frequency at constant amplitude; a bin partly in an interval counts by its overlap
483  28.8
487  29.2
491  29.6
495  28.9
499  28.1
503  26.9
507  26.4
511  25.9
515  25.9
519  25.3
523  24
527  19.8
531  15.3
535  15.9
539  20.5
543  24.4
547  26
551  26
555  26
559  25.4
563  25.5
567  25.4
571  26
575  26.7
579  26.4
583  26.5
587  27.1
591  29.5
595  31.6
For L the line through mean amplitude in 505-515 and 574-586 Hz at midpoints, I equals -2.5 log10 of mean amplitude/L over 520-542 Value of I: 0.32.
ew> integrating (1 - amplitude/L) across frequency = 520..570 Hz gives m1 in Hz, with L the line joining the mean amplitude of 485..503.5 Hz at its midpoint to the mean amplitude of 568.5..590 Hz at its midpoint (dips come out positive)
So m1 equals 8.1 Hz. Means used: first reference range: 28.7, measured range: 23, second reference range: 26.7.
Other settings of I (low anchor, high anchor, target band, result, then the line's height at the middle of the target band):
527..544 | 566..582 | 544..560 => -0.176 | 22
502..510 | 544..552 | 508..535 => 0.177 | 26.3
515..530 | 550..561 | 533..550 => 0.125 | 24.6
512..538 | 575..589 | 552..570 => -0.042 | 24.7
